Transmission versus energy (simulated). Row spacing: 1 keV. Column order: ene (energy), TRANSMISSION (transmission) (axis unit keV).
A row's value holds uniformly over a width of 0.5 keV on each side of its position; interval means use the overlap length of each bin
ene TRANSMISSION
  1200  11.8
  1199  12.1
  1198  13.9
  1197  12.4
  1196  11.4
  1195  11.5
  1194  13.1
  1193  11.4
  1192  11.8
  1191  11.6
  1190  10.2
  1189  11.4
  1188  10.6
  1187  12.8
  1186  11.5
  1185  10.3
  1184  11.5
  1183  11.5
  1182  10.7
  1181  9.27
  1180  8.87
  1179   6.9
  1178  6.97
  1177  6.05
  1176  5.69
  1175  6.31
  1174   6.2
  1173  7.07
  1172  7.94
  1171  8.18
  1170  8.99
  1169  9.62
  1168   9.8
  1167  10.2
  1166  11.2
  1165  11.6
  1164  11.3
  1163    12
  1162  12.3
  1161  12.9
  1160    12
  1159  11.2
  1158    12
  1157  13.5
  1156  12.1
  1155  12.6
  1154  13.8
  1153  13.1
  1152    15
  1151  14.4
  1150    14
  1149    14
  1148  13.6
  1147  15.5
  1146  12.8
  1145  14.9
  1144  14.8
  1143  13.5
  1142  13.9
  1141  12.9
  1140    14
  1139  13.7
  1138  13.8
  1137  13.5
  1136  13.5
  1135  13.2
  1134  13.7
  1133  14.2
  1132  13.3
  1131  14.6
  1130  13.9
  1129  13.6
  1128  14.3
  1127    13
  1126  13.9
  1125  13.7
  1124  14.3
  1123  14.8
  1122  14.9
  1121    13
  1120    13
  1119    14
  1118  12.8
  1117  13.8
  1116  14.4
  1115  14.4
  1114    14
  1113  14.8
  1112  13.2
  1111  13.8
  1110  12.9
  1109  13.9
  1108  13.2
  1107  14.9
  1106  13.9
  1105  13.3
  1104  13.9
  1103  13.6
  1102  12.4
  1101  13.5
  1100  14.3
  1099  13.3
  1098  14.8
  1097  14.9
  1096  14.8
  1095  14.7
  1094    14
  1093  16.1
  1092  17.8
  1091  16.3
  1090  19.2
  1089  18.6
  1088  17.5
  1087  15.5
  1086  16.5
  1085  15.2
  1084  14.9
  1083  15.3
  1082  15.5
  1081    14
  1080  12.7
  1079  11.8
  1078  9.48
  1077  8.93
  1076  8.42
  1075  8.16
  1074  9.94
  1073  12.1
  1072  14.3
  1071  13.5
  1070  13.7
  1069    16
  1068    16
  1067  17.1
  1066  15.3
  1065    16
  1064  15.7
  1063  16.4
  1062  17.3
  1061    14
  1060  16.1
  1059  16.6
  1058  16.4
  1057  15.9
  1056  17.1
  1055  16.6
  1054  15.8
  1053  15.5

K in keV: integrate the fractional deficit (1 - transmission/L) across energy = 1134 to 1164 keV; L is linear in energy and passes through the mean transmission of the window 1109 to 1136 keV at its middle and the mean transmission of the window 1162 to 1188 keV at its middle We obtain -4.7 keV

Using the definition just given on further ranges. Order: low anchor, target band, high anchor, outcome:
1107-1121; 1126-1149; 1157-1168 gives -2.0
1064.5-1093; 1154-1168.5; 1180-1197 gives 0.2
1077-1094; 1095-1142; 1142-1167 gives 1.1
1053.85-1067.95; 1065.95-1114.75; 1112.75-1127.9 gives 3.0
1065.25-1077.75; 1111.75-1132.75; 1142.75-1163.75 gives -1.3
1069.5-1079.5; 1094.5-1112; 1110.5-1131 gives -1.5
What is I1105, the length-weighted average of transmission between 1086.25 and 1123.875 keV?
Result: 14.6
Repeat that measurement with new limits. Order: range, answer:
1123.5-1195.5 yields 11.8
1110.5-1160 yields 13.7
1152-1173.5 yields 11.2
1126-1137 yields 13.7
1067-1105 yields 14.1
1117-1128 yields 13.8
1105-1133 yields 13.9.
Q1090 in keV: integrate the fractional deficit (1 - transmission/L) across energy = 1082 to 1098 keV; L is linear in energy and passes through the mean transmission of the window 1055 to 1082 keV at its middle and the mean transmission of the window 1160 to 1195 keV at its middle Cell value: -3.4 keV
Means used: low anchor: 14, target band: 16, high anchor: 9.99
